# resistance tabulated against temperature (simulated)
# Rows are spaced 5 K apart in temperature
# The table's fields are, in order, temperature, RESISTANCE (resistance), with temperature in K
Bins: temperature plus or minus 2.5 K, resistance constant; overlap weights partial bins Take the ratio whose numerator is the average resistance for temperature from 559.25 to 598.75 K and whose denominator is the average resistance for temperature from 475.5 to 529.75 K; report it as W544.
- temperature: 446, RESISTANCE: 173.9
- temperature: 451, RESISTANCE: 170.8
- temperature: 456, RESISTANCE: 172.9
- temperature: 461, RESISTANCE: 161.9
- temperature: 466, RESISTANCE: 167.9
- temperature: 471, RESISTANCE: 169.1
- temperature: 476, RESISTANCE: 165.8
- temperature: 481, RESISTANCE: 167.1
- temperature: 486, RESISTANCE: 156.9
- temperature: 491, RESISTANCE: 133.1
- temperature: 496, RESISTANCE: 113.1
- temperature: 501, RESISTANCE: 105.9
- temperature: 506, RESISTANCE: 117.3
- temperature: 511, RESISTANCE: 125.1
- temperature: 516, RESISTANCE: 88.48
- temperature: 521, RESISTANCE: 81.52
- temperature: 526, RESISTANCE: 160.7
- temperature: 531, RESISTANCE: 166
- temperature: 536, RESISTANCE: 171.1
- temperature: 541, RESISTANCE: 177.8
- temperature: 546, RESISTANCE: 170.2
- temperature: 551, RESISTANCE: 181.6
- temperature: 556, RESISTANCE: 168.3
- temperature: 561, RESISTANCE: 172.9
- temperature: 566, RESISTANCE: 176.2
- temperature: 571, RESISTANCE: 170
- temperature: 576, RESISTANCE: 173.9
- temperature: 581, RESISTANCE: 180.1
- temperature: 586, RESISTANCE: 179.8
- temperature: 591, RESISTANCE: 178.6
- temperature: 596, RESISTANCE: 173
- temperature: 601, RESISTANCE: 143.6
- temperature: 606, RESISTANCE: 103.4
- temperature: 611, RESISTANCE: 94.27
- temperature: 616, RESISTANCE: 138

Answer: 1.4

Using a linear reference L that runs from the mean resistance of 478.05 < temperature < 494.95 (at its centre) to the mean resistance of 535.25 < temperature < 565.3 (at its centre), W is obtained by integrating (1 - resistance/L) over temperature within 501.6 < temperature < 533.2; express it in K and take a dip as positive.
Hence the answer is 7.8 K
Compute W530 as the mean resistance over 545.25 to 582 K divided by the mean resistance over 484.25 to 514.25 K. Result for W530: 1.41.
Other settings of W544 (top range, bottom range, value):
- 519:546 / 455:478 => 0.92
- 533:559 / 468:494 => 1.10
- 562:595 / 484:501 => 1.36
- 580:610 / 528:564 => 0.90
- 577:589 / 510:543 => 1.29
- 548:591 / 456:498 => 1.13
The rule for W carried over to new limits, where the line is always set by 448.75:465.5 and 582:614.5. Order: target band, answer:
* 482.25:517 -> 8.4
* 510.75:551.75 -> 2.6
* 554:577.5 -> -3.2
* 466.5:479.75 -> -0.1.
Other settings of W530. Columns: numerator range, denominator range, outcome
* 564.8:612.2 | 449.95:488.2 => 0.95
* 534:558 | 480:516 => 1.37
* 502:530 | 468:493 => 0.73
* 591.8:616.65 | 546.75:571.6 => 0.77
